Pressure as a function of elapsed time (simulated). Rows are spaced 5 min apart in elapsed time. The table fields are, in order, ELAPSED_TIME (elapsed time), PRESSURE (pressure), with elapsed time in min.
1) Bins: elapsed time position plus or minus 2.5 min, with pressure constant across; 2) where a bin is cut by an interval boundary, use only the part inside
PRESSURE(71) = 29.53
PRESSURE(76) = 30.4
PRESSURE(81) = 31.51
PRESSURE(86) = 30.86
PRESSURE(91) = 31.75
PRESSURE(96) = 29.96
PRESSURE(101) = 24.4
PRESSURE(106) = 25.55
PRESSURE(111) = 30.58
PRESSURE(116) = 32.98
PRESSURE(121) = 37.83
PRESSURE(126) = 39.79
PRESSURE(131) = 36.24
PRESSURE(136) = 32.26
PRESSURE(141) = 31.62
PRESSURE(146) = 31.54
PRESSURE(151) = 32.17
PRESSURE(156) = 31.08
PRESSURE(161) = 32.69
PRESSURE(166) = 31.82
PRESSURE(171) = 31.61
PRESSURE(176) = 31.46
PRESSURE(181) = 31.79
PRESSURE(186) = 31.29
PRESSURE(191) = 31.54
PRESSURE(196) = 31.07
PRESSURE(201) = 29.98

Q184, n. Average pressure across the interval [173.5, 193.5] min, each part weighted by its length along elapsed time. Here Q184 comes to 31.5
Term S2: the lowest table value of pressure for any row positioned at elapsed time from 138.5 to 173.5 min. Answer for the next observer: 31.08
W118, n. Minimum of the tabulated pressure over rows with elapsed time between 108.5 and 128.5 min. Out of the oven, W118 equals 30.58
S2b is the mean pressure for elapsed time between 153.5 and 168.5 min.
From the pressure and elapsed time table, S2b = 31.9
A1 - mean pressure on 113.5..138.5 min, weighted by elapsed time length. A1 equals 35.8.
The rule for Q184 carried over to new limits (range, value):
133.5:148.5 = 31.8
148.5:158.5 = 31.6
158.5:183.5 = 31.9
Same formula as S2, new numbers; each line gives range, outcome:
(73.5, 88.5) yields 30.4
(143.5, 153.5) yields 31.54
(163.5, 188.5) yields 31.29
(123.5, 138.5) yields 32.26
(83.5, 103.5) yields 24.4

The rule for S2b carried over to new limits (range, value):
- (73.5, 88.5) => 30.9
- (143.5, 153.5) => 31.9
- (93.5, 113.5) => 27.6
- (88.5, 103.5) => 28.7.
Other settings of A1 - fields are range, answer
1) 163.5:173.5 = 31.7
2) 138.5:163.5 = 31.8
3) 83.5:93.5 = 31.3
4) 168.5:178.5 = 31.5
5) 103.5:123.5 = 31.7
